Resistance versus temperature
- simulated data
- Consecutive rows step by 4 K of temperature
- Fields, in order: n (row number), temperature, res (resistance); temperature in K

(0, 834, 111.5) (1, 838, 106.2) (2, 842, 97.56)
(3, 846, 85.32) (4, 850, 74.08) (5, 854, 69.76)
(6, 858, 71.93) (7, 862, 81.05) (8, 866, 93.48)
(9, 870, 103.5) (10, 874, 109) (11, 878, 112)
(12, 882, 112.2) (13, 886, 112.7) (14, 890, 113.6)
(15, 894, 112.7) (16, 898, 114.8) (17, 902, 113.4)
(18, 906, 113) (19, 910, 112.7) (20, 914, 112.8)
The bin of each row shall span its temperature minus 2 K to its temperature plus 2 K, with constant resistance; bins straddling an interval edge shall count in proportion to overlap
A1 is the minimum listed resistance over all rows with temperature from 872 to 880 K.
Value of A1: 109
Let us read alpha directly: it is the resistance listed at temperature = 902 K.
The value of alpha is 113.4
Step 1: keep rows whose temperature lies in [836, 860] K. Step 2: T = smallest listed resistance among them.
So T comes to 69.76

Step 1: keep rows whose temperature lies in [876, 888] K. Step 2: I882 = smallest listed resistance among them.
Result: 112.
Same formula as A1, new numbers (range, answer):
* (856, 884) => 71.93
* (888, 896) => 112.7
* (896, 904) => 113.4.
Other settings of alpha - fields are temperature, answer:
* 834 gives 111.5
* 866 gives 93.48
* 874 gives 109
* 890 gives 113.6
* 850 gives 74.08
